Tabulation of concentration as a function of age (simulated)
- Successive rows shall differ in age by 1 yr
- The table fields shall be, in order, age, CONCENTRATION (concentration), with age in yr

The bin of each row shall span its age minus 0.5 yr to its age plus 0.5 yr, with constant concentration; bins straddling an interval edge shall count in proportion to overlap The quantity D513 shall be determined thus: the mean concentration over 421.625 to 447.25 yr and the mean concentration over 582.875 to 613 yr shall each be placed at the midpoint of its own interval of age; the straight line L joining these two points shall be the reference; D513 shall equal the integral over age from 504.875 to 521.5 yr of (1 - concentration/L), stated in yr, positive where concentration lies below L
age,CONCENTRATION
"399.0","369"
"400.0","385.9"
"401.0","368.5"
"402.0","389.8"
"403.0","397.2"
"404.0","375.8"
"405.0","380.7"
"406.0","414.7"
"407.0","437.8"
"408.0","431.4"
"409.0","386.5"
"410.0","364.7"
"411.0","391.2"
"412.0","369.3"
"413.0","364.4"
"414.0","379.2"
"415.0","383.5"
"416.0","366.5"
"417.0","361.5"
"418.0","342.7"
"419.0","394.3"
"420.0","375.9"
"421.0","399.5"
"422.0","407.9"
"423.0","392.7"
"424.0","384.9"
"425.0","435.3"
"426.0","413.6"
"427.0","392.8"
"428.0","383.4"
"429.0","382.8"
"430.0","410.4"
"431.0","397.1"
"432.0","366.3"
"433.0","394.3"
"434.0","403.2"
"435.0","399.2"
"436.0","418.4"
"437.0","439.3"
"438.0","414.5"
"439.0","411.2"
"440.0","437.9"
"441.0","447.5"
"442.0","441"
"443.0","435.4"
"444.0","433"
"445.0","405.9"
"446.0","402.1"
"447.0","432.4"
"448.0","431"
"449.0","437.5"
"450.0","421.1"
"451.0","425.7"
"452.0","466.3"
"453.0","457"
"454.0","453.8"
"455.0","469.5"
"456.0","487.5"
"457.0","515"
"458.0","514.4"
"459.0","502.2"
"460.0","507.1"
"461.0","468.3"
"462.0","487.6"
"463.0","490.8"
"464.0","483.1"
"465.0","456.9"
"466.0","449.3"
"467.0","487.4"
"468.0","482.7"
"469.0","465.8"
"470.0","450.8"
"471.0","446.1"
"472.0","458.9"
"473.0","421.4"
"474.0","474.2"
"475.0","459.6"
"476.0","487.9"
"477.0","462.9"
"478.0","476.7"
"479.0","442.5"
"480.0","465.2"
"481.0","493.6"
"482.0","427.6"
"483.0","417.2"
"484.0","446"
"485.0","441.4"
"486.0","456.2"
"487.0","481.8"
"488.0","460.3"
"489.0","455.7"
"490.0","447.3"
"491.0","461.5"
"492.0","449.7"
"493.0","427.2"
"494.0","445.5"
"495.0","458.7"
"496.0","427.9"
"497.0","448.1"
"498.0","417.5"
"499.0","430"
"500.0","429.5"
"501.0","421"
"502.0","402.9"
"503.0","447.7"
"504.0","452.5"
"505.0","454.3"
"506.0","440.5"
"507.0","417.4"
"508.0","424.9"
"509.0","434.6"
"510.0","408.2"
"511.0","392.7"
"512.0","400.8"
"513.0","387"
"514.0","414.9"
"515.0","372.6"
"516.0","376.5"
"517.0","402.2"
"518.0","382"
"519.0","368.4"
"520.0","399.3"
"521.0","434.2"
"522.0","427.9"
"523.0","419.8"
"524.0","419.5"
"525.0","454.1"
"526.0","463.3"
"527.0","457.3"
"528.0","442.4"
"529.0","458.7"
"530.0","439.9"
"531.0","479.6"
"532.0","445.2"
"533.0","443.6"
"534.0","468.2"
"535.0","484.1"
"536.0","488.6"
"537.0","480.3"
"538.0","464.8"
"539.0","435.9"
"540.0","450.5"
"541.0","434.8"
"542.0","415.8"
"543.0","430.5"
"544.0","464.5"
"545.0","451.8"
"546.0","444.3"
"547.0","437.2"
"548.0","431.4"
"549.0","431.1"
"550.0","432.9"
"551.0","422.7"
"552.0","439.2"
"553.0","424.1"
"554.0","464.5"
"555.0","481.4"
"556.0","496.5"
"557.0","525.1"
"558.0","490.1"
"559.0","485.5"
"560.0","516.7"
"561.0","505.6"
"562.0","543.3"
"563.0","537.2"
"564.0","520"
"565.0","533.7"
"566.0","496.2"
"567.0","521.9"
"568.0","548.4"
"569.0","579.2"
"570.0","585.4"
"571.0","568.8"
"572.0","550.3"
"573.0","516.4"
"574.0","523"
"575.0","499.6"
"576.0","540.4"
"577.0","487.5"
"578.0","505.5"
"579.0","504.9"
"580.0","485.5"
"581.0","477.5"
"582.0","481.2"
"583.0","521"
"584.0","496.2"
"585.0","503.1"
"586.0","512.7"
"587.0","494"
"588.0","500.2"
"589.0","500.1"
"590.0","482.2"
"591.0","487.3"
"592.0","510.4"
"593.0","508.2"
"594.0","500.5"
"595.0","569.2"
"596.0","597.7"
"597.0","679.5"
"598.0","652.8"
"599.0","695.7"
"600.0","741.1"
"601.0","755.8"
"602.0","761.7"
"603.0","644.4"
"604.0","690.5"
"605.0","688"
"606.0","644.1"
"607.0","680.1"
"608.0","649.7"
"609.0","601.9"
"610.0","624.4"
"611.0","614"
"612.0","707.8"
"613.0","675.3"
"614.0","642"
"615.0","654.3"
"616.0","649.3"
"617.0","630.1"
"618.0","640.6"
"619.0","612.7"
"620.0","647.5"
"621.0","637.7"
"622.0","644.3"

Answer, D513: 3.22 yr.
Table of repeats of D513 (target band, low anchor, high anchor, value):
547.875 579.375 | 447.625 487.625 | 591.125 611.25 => 4.6 yr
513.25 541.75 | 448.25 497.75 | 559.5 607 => 4.1 yr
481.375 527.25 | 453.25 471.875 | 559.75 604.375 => 6.8 yr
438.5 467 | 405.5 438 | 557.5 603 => -2.2 yr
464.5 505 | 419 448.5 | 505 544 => -2.8 yr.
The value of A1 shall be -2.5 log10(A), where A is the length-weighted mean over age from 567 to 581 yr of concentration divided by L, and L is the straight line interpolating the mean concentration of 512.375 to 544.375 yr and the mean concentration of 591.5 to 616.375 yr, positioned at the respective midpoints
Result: 0.07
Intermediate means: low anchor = 434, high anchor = 646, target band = 528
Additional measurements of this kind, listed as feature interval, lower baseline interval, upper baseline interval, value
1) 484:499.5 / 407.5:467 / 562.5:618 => 0.07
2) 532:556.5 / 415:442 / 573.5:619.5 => 0.17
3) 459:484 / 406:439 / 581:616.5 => -0.03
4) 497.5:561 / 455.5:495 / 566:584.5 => 0.13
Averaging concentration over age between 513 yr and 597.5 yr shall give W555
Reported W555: 479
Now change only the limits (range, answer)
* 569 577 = 540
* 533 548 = 453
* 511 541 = 433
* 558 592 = 515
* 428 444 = 413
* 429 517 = 442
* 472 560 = 443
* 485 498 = 450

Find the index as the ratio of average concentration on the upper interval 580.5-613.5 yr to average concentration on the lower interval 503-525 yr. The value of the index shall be 1.44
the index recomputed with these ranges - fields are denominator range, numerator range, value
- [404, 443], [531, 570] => 1.20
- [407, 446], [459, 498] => 1.15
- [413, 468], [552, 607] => 1.28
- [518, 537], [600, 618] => 1.50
